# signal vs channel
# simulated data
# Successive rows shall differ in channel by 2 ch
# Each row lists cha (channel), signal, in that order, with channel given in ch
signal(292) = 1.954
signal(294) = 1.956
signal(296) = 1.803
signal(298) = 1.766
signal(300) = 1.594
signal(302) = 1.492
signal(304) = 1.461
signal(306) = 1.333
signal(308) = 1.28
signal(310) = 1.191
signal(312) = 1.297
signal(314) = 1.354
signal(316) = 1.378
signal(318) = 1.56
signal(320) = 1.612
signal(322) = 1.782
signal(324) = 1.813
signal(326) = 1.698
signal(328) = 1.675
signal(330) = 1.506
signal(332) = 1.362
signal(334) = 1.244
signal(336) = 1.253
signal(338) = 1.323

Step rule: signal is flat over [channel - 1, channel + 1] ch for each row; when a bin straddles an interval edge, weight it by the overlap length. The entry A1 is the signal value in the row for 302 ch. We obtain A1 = 1.492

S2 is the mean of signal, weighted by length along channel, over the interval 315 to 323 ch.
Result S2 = 1.58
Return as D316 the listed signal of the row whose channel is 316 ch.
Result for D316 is 1.378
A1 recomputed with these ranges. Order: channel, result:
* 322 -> 1.782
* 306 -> 1.333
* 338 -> 1.323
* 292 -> 1.954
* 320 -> 1.612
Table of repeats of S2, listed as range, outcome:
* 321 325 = 1.8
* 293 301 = 1.78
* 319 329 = 1.72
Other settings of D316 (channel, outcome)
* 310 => 1.191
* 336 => 1.253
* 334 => 1.244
